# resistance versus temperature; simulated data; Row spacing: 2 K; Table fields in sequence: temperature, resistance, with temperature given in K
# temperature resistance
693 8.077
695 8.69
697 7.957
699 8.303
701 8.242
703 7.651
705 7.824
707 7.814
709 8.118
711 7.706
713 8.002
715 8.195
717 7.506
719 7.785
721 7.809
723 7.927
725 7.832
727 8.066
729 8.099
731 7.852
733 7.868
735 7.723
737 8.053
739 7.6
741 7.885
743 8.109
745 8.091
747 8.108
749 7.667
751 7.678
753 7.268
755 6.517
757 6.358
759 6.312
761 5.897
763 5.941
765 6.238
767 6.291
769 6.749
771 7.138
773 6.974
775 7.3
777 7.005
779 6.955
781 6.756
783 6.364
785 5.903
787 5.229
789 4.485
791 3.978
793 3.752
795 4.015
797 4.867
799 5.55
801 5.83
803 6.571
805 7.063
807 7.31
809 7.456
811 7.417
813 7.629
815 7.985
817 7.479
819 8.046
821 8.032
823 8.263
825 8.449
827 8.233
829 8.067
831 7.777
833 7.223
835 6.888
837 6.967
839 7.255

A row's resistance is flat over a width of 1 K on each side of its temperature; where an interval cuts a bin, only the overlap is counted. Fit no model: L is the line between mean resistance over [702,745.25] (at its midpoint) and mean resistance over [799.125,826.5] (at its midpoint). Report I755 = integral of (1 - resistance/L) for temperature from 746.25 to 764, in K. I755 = 2.05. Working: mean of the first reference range 7.88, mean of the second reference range 7.45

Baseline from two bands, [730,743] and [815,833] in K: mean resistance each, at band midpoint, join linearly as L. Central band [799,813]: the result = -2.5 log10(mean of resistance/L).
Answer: 0.16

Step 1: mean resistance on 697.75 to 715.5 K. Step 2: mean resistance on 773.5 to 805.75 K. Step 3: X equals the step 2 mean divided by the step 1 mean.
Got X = 0.7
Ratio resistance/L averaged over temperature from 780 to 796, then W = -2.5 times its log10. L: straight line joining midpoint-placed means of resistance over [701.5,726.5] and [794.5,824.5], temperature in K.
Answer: 0.380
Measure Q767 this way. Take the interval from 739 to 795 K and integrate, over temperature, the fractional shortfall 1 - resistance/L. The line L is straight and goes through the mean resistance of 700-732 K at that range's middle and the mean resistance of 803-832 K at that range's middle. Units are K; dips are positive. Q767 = 9.3 K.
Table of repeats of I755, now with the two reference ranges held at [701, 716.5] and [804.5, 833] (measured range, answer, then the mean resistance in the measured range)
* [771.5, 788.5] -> 2.9 K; 6.52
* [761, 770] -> 1.8 K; 6.26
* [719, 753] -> 0.0 K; 7.88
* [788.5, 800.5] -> 5.1 K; 4.5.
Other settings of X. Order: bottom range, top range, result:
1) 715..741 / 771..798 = 0.73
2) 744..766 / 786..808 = 0.77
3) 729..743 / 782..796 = 0.61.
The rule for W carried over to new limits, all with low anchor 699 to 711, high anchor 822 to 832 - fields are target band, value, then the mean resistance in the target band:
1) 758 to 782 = 0.21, 6.63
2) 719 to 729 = 0.01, 7.92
